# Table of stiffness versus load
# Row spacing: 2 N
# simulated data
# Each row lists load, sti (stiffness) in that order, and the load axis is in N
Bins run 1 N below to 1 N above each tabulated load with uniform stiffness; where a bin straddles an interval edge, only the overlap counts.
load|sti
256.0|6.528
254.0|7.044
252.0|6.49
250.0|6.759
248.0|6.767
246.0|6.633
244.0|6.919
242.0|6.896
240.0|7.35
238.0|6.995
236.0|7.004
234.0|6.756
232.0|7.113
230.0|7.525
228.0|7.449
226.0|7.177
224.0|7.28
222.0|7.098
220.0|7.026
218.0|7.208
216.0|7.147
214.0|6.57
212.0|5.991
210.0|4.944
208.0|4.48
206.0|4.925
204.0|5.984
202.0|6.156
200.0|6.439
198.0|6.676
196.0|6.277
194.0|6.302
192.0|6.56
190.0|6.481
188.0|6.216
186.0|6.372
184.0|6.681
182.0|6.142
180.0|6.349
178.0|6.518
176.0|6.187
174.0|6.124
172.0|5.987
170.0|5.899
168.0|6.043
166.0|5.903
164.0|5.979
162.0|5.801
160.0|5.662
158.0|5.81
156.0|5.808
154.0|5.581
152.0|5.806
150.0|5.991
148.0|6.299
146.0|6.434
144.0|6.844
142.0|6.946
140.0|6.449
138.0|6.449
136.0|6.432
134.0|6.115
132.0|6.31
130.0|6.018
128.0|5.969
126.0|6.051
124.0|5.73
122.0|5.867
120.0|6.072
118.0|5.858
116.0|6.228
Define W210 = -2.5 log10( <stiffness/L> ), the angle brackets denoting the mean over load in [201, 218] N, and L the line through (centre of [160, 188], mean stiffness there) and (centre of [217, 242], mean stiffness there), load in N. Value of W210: 0.16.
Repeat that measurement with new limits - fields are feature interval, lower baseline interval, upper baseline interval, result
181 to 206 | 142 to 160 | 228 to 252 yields 0.04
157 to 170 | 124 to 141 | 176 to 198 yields 0.08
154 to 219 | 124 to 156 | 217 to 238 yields 0.10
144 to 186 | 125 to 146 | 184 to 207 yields 0.04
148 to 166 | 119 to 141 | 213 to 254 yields 0.09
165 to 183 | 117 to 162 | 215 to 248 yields 0.06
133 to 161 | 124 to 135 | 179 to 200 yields -0.01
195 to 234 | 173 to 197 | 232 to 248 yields 0.03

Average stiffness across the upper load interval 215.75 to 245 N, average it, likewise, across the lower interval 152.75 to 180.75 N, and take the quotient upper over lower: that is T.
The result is 1.2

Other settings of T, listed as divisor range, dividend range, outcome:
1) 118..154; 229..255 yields 1.12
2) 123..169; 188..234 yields 1.06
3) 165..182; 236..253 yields 1.12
